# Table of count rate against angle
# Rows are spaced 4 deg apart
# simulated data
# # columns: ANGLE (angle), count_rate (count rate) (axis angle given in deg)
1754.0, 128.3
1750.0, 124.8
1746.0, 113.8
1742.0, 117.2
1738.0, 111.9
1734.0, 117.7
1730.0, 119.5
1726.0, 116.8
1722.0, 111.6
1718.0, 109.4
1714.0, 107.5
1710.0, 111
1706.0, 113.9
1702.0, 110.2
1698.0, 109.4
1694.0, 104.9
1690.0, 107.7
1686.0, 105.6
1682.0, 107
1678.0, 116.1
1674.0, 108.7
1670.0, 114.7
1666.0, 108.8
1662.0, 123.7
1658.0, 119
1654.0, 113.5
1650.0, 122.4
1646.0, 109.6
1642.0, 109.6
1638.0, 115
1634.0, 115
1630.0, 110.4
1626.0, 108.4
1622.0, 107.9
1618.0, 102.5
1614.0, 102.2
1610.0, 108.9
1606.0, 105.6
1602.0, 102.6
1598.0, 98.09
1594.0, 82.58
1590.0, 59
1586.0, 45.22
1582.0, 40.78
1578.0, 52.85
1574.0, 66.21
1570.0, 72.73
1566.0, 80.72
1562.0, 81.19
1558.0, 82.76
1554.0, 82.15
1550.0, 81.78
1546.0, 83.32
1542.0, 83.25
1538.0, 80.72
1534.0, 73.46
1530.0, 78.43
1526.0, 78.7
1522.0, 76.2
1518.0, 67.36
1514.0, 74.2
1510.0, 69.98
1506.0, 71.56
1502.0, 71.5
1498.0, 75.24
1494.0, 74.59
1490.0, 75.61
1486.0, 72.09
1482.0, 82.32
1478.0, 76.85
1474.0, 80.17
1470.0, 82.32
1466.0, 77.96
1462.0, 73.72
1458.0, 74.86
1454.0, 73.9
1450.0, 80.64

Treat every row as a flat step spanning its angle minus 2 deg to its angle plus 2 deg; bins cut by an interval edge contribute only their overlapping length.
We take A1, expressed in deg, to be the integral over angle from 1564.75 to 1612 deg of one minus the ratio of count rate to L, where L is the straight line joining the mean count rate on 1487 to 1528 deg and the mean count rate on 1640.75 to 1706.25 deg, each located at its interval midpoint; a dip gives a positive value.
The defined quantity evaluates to 8.4 deg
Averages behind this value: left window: 73.5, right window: 112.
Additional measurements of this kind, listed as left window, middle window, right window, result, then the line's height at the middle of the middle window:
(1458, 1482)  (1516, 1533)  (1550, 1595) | -0.5 deg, 72.9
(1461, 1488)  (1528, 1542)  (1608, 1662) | 1.9 deg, 90.7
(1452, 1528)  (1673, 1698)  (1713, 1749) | -0.3 deg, 107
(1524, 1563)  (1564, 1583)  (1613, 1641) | 5.6 deg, 90.8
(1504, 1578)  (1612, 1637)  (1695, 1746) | -3.9 deg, 93.3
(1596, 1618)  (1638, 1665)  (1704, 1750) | -2.1 deg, 107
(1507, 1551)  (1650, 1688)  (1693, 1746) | -3.9 deg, 103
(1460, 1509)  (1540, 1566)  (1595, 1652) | 2.7 deg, 91.8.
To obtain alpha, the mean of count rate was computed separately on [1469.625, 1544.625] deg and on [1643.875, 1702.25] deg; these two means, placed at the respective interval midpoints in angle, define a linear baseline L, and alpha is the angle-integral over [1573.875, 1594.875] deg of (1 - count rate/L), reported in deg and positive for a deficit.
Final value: 8.41 deg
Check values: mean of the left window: 76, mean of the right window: 112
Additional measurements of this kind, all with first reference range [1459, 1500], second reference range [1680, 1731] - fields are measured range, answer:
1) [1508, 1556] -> 4.1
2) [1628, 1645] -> -2.1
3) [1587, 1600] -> 2.3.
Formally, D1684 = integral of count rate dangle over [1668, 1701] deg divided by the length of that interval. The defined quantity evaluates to 109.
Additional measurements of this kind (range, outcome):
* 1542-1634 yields 85.1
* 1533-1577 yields 78.5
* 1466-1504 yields 76.8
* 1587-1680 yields 106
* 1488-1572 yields 76.9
